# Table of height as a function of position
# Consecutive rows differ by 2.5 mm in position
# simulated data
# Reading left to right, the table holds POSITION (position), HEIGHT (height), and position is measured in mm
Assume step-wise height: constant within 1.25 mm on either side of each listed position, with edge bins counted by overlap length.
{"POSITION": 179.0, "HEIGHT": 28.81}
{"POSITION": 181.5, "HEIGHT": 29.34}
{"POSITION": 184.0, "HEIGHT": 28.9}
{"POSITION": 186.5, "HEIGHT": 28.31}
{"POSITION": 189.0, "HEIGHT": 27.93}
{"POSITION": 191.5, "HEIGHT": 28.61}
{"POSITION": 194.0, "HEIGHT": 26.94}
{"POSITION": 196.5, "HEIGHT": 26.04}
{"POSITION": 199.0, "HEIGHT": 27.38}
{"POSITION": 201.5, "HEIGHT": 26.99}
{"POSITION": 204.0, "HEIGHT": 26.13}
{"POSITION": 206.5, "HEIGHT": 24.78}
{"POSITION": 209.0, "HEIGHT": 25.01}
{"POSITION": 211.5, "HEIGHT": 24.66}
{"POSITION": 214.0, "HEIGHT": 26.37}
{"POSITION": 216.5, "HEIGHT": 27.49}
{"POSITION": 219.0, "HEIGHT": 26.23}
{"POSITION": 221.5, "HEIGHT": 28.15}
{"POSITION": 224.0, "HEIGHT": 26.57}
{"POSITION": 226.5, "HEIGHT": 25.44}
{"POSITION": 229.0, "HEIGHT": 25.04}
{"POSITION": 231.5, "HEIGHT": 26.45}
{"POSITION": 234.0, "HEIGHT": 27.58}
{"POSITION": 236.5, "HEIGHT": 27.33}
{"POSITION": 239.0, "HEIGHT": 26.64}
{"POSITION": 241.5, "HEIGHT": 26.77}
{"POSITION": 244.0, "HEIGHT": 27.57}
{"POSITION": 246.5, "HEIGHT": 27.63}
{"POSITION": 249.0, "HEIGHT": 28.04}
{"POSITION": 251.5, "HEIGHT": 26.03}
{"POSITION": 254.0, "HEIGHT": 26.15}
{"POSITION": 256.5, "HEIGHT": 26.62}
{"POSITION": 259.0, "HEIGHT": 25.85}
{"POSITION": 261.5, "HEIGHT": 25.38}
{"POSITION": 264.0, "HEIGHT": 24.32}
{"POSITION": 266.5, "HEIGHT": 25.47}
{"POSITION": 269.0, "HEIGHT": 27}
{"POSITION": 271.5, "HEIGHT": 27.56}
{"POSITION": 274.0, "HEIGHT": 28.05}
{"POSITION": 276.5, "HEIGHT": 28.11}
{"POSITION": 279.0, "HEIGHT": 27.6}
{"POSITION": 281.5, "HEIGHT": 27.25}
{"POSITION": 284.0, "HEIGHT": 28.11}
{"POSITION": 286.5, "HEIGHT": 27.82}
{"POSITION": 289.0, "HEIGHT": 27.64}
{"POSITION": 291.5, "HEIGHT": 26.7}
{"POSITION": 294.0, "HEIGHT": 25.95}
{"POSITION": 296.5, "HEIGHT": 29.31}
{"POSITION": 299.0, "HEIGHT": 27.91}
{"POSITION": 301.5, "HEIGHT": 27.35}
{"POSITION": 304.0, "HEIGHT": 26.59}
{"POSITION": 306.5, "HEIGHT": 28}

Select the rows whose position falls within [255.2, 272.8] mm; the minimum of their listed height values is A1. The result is 24.32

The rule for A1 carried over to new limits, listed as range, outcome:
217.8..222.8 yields 26.23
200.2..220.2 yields 24.66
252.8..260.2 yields 25.85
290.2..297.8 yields 25.95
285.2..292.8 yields 26.7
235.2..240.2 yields 26.64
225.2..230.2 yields 25.04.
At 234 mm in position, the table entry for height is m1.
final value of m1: 27.58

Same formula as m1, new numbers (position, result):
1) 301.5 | 27.35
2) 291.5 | 26.7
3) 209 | 25.01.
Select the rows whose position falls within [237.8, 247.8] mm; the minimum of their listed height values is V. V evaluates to 26.64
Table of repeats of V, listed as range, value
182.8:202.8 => 26.04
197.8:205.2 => 26.13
